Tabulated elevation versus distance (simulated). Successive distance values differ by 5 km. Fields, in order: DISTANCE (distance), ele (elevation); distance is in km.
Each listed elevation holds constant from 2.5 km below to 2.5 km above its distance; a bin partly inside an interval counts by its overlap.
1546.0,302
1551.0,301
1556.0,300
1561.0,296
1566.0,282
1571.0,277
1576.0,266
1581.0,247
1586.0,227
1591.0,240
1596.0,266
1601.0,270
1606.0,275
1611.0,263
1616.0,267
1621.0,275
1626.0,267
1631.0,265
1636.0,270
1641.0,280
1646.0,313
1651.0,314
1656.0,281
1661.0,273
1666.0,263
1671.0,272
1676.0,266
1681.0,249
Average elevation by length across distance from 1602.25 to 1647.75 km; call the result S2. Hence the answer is 274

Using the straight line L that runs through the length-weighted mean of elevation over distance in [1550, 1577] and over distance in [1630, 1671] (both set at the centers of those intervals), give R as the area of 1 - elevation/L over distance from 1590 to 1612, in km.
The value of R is 1.61 km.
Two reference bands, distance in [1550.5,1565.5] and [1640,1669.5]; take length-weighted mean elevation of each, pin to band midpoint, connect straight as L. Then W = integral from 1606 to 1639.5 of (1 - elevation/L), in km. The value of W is 2.5 km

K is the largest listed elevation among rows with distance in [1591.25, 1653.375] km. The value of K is 314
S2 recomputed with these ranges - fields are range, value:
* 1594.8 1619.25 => 269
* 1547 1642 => 271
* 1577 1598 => 246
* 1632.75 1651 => 290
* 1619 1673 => 279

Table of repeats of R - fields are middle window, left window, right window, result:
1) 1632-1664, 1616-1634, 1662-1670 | -2.3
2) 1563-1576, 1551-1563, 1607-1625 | 0.7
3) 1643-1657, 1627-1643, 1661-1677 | -1.8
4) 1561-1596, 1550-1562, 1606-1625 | 3.4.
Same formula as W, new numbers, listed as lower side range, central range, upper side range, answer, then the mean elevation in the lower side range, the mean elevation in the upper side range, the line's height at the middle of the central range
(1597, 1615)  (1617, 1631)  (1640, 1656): 0.65 km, 269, 301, 283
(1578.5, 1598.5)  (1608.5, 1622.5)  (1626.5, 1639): -0.47 km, 245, 268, 259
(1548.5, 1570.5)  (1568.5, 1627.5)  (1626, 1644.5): 4.44 km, 293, 273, 283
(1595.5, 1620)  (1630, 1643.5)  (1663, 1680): -0.26 km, 269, 266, 267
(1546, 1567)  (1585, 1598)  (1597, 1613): 1.47 km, 297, 269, 277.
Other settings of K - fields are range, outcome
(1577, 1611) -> 275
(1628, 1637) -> 270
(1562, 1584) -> 282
